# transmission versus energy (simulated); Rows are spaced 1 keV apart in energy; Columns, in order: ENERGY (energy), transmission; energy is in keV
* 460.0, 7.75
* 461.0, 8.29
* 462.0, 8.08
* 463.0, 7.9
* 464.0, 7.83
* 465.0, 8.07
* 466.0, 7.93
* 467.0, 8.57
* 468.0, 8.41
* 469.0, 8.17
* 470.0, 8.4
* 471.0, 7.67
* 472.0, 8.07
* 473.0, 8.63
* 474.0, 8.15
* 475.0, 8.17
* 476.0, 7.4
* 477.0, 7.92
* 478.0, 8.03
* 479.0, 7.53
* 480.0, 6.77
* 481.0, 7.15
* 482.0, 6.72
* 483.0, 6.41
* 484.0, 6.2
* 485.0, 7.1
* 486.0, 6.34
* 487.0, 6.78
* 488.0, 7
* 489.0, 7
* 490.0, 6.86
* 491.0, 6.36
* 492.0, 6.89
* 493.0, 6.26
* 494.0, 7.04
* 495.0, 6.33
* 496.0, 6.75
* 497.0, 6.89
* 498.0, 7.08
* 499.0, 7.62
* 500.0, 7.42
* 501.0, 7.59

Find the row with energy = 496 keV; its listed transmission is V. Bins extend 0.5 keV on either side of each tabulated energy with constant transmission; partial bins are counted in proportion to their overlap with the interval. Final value 6.75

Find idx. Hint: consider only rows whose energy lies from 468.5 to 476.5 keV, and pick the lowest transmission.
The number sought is 7.4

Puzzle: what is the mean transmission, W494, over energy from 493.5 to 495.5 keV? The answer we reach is 6.69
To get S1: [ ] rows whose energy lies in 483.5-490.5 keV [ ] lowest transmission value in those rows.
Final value 6.2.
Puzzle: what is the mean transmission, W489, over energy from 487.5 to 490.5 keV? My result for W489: 6.95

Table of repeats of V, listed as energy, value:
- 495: 6.33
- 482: 6.72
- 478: 8.03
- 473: 8.63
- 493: 6.26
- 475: 8.17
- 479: 7.53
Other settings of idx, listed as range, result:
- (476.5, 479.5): 7.53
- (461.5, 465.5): 7.83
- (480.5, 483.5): 6.41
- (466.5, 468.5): 8.41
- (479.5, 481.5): 6.77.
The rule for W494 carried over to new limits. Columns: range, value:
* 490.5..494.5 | 6.64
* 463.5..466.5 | 7.94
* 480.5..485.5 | 6.72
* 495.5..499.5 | 7.08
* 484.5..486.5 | 6.72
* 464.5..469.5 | 8.23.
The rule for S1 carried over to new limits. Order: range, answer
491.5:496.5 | 6.26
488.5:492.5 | 6.36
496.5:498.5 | 6.89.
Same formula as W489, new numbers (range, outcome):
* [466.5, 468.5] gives 8.49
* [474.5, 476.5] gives 7.79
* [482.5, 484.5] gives 6.3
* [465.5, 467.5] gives 8.25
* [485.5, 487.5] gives 6.56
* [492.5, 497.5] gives 6.65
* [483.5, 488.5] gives 6.68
